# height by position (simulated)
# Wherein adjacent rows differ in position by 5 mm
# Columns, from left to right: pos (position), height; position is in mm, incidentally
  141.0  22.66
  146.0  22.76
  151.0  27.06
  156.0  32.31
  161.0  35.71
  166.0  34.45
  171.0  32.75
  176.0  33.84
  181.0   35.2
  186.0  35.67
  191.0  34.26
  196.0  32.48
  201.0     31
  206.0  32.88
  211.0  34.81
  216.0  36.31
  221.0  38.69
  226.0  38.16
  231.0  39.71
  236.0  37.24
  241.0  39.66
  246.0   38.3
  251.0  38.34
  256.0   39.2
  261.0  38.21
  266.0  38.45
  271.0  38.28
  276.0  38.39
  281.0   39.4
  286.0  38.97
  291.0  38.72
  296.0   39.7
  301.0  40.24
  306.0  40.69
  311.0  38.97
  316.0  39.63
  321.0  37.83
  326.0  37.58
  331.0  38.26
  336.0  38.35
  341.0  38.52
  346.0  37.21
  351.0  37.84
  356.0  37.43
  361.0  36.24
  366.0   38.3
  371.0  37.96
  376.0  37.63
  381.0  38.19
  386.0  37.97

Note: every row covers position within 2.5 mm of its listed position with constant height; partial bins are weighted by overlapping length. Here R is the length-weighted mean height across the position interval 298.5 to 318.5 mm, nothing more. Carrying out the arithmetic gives 39.9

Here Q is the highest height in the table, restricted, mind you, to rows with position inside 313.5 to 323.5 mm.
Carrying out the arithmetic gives 39.63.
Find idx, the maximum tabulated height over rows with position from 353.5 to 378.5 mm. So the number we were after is 38.3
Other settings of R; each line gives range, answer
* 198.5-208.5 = 31.9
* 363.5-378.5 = 38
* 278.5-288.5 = 39.2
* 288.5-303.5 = 39.6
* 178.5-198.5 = 34.4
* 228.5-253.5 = 38.6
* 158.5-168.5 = 35.1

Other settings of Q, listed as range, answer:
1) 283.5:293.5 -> 38.97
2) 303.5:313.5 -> 40.69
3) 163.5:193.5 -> 35.67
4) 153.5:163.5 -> 35.71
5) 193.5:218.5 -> 36.31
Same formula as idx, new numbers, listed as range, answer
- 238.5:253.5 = 39.66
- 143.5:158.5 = 32.31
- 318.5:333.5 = 38.26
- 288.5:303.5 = 40.24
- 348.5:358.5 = 37.84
